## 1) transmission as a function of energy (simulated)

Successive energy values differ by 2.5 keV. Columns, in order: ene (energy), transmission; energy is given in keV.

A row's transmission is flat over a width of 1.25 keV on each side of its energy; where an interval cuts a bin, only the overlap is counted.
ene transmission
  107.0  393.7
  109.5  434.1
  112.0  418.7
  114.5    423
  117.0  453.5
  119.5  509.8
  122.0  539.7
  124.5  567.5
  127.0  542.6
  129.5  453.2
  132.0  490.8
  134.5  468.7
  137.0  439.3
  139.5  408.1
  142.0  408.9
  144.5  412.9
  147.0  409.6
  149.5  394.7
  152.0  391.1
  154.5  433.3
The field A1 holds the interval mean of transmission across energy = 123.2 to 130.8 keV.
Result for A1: 521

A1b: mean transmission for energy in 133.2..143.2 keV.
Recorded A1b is 432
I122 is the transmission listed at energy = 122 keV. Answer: 539.7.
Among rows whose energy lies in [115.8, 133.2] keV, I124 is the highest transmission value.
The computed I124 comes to 567.5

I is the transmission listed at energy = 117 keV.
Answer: 453.5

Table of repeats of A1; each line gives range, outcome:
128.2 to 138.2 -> 464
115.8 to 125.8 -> 518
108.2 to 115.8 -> 425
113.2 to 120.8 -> 462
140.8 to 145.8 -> 411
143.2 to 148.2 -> 411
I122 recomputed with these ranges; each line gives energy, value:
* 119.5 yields 509.8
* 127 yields 542.6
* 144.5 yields 412.9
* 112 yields 418.7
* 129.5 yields 453.2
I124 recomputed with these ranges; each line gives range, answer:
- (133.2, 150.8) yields 468.7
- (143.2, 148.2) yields 412.9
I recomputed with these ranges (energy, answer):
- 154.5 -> 433.3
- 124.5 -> 567.5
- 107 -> 393.7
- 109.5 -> 434.1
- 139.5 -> 408.1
